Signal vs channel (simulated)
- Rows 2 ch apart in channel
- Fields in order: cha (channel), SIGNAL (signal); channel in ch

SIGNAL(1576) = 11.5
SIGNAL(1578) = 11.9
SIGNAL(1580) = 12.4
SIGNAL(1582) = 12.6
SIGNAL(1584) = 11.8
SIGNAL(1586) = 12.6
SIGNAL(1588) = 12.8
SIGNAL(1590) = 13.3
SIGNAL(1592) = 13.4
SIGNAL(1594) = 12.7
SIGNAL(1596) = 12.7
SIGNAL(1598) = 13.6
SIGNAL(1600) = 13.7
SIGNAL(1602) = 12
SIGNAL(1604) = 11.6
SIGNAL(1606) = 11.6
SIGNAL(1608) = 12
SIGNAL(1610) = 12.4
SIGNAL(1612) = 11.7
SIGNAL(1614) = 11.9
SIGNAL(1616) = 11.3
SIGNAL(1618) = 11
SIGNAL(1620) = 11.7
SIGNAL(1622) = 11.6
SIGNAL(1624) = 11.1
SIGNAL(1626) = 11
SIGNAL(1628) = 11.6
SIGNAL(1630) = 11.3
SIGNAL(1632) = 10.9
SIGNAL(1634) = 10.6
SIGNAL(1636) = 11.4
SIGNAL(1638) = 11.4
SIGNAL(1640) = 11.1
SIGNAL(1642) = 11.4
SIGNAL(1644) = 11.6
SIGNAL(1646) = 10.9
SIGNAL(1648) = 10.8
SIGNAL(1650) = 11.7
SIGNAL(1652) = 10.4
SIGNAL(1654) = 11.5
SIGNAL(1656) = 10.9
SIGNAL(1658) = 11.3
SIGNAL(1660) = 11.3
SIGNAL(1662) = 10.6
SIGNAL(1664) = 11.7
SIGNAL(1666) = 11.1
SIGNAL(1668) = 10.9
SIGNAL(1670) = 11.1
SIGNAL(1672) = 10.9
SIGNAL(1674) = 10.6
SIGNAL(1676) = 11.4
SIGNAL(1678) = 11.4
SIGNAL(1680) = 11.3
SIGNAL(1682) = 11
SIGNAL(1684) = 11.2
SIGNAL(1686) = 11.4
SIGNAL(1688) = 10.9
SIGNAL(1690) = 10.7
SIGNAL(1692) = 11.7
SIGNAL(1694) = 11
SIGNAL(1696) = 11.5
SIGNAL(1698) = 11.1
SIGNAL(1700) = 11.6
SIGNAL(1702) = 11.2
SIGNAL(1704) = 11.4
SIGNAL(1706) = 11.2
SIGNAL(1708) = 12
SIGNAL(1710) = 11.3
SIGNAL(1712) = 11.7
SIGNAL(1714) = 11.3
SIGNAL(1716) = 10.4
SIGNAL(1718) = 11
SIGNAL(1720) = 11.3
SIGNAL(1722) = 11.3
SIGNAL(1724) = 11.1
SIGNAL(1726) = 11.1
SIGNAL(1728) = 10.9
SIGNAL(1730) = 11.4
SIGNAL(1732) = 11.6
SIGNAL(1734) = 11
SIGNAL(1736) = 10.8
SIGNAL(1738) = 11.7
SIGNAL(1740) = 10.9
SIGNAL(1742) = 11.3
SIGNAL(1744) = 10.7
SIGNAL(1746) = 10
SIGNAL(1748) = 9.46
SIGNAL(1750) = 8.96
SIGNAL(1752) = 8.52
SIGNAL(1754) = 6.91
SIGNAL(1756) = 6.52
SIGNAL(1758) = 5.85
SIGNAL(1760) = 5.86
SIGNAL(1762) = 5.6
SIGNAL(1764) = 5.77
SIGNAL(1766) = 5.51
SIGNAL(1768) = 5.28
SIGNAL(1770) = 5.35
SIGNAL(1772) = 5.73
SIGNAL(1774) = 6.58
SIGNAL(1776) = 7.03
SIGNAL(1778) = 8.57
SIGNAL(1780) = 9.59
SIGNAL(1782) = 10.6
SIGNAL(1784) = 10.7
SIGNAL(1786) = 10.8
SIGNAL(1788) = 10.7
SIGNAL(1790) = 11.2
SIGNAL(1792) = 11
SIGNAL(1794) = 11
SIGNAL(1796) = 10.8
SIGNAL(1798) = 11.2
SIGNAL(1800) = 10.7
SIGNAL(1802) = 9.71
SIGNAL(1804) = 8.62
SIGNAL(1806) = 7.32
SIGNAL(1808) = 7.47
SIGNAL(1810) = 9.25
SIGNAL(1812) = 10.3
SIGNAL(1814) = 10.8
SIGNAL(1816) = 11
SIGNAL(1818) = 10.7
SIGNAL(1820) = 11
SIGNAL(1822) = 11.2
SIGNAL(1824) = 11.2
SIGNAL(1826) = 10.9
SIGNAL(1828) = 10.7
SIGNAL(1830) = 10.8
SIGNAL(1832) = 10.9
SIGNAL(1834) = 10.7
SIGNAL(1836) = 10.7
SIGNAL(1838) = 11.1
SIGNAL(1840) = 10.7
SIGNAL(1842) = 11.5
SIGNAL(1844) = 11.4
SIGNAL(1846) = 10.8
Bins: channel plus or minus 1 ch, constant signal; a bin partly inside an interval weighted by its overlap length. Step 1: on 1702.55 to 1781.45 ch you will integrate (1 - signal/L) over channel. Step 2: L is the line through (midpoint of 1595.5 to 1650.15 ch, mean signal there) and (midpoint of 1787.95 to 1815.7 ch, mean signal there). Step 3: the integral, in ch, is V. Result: 9.5 ch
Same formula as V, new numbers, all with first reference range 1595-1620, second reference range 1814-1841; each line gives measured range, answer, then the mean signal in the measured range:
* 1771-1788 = 3.6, 8.82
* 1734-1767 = 8.3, 8.48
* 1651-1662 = 0.7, 11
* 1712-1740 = 0.7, 11.2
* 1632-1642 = 0.7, 11.1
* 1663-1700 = 1.7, 11.2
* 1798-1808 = 1.7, 9.14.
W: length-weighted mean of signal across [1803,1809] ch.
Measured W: 7.8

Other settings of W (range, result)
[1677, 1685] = 11.2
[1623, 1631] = 11.2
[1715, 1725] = 11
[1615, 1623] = 11.4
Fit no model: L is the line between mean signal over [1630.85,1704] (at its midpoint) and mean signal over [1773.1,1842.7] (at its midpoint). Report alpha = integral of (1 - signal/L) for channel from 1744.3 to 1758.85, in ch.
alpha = 3.3 ch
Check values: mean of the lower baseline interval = 11.2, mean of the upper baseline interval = 10.2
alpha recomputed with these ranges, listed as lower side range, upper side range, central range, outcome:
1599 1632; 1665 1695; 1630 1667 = 0.79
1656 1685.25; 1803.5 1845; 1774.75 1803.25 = 0.98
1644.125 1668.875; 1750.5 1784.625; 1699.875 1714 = -3.36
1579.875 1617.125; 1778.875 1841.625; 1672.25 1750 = 1.84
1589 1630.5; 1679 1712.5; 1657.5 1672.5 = 0.60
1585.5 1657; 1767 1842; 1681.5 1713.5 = -1.09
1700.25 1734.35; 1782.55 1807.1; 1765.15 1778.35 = 5.48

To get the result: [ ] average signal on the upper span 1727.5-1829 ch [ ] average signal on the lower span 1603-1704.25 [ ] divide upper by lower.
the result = 0.83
